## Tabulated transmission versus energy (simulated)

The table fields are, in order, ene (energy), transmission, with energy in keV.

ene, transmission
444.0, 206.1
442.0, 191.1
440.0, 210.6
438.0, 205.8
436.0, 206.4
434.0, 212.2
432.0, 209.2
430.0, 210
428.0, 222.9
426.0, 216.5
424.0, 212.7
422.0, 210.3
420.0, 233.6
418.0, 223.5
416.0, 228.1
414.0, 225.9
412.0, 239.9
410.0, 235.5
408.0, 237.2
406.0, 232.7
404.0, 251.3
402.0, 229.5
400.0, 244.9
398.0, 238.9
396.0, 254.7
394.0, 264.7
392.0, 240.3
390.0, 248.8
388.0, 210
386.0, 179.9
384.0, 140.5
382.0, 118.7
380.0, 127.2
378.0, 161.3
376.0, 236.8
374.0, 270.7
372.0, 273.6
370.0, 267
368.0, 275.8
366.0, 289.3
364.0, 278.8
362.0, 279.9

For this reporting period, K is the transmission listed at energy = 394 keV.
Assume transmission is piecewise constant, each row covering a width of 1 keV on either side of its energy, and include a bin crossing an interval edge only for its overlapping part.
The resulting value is 264.7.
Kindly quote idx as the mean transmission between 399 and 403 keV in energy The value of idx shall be 237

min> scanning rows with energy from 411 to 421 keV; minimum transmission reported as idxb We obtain 223.5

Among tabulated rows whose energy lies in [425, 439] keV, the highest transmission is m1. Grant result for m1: 222.9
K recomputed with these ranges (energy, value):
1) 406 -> 232.7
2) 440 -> 210.6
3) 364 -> 278.8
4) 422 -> 210.3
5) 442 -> 191.1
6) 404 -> 251.3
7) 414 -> 225.9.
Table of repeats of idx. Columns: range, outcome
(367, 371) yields 271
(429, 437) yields 209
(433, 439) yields 208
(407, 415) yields 235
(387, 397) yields 244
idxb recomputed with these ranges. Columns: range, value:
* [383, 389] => 140.5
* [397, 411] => 229.5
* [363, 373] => 267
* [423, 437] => 206.4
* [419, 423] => 210.3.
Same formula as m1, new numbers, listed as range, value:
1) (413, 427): 233.6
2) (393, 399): 264.7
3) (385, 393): 248.8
